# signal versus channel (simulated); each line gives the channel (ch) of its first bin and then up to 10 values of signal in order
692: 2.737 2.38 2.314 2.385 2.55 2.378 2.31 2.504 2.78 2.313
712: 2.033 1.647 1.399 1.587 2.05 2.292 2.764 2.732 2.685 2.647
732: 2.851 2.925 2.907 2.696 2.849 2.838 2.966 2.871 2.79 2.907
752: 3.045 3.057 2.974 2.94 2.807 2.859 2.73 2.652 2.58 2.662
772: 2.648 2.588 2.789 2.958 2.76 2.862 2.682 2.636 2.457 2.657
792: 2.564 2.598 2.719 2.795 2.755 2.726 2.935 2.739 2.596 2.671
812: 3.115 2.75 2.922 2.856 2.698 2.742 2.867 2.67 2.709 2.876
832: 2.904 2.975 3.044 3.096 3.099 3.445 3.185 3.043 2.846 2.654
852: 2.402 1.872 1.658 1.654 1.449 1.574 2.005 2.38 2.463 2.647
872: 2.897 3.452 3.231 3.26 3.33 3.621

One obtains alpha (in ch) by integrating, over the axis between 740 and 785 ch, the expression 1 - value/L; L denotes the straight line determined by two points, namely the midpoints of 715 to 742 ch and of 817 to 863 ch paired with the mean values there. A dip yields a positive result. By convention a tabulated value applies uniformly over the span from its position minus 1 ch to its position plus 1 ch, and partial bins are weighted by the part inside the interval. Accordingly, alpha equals -4.9 ch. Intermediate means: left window 2.5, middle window 2.82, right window 2.62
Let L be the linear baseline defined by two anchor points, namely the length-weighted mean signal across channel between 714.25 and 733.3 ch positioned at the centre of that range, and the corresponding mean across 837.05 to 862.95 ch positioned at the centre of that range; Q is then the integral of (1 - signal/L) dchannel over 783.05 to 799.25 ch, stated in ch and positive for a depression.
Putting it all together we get -1.7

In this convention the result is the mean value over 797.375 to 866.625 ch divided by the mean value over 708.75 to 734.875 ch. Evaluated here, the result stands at 1.15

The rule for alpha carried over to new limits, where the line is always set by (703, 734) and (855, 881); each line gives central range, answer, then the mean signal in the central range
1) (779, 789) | -1.2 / 2.68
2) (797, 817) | -3.3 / 2.8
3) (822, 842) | -4.2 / 2.93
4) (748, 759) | -2.8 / 2.97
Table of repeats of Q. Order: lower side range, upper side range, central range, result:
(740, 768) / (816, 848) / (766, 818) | 3.2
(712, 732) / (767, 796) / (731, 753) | -4.6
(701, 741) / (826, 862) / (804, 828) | -2.0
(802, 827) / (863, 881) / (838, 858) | 1.2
